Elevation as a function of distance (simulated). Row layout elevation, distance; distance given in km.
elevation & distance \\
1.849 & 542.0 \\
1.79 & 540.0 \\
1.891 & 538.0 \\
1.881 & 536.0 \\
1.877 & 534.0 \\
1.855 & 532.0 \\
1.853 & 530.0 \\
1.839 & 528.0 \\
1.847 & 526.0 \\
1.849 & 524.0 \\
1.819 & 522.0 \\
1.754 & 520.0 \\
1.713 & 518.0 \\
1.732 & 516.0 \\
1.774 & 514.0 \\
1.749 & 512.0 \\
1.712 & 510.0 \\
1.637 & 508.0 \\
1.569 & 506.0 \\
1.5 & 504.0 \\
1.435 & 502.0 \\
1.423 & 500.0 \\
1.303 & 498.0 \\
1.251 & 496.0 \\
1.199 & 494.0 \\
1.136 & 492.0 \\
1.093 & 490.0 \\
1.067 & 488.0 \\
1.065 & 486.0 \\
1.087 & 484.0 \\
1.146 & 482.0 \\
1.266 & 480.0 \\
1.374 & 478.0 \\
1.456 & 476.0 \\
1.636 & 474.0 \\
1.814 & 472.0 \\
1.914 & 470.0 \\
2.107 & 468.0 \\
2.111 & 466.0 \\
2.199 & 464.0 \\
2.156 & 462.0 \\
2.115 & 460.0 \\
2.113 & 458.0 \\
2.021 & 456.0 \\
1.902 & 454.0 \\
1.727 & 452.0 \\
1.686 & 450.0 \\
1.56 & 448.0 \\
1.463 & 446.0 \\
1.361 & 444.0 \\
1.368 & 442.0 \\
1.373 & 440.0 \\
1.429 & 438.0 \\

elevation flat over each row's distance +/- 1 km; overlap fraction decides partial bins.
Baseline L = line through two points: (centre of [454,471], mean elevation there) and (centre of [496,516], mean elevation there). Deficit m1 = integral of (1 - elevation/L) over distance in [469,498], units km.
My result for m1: 8.2 km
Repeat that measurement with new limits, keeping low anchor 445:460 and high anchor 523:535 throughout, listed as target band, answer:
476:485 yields 2.9 km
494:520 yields 4.0 km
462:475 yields -1.2 km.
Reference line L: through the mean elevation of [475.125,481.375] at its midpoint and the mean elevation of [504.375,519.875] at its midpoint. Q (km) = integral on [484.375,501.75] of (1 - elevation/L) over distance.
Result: 3.5 km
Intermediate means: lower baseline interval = 1.35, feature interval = 1.2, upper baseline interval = 1.69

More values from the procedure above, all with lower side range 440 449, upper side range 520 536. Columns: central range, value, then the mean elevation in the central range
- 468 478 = -0.9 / 1.71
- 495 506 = 2.0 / 1.4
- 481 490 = 3.0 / 1.09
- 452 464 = -4.4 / 2.04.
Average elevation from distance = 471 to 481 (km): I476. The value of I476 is 1.51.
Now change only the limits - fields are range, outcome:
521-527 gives 1.84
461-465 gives 2.18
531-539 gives 1.88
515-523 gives 1.75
